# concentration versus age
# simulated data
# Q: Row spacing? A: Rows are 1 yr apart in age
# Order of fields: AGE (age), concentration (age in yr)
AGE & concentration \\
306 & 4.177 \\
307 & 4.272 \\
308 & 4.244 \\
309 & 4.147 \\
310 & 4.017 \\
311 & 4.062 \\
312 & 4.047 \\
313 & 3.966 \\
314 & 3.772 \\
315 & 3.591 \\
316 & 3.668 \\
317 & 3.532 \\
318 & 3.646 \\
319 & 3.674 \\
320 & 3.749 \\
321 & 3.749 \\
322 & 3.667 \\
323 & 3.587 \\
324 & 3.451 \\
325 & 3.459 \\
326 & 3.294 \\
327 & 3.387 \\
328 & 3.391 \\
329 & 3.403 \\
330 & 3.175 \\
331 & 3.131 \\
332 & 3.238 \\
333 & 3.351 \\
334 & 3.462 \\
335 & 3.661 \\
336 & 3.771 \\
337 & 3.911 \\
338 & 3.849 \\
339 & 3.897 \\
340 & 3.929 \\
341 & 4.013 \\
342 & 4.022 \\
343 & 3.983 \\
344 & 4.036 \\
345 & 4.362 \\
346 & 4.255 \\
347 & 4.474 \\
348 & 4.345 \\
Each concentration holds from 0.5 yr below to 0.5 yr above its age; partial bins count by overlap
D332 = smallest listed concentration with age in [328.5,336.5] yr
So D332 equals 3.131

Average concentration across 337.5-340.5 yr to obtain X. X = 3.89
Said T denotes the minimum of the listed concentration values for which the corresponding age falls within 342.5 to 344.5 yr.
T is 3.983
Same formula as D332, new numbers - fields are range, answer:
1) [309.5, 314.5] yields 3.772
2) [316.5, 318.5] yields 3.532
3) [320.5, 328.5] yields 3.294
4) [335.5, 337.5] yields 3.771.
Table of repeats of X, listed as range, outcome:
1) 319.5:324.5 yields 3.64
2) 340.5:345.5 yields 4.08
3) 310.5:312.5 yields 4.05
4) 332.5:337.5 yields 3.63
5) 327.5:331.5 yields 3.27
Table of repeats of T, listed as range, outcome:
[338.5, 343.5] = 3.897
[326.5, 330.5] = 3.175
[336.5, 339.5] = 3.849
